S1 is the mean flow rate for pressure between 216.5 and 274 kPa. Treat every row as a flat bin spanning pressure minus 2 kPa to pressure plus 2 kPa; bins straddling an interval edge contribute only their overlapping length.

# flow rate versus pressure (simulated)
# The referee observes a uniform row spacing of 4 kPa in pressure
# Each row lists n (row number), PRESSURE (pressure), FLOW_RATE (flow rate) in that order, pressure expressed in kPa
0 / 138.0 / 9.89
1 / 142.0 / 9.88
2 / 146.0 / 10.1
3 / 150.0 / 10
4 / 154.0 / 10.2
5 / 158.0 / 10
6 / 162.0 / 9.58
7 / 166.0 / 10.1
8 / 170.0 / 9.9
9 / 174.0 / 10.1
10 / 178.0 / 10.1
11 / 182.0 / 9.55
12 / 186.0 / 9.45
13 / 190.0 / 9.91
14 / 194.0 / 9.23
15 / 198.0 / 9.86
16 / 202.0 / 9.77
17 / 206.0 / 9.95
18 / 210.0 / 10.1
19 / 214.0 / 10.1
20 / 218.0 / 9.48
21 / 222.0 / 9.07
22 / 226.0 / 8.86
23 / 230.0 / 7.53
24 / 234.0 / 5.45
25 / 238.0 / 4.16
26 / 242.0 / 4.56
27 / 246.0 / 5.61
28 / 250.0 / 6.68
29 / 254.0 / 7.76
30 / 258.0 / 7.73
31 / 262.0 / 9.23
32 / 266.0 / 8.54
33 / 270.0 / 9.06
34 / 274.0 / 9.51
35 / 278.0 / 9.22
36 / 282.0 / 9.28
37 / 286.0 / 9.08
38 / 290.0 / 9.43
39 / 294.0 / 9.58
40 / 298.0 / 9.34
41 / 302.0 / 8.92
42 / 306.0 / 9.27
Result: 7.46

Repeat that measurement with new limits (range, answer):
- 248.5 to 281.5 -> 8.53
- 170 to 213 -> 9.81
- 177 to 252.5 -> 8.36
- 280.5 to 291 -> 9.25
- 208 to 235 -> 8.77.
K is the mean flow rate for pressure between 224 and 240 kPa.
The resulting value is 6.5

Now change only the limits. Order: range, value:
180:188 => 9.5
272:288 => 9.27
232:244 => 4.72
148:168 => 9.98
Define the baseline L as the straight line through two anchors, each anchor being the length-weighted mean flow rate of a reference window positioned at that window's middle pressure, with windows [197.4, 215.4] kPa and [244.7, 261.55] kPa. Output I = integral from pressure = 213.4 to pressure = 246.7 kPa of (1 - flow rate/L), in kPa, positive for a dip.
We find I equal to 5.9 kPa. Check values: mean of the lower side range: 9.96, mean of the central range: 7.14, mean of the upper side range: 7.21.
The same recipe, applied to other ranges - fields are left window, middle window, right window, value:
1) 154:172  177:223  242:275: -3.2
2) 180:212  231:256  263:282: 9.5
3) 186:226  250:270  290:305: 2.6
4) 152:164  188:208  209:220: 0.3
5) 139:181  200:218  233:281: -2.6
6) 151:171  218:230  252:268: 0.1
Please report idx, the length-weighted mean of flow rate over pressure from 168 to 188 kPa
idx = 9.82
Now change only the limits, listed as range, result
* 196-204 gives 9.81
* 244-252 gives 6.14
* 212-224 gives 9.55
